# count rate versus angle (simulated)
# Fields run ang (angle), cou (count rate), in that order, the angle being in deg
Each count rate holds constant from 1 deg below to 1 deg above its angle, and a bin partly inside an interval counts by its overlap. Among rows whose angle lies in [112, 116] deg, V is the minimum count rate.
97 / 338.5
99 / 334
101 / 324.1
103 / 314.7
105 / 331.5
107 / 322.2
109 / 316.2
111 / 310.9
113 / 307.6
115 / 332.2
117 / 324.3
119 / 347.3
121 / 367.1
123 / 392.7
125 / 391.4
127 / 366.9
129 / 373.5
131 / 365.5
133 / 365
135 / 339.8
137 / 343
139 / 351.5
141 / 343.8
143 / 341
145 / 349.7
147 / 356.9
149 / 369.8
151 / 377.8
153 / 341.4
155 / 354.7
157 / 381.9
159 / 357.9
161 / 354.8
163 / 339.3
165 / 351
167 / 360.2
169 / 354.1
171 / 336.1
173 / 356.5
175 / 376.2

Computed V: 307.6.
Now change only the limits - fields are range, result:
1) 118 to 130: 347.3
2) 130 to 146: 339.8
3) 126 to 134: 365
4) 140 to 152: 341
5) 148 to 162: 341.4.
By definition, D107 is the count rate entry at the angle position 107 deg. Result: 322.2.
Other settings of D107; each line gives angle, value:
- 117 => 324.3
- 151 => 377.8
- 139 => 351.5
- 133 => 365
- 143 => 341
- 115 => 332.2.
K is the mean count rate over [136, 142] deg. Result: 346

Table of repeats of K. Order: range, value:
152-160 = 359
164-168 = 356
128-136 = 361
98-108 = 325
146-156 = 360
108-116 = 317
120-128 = 380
